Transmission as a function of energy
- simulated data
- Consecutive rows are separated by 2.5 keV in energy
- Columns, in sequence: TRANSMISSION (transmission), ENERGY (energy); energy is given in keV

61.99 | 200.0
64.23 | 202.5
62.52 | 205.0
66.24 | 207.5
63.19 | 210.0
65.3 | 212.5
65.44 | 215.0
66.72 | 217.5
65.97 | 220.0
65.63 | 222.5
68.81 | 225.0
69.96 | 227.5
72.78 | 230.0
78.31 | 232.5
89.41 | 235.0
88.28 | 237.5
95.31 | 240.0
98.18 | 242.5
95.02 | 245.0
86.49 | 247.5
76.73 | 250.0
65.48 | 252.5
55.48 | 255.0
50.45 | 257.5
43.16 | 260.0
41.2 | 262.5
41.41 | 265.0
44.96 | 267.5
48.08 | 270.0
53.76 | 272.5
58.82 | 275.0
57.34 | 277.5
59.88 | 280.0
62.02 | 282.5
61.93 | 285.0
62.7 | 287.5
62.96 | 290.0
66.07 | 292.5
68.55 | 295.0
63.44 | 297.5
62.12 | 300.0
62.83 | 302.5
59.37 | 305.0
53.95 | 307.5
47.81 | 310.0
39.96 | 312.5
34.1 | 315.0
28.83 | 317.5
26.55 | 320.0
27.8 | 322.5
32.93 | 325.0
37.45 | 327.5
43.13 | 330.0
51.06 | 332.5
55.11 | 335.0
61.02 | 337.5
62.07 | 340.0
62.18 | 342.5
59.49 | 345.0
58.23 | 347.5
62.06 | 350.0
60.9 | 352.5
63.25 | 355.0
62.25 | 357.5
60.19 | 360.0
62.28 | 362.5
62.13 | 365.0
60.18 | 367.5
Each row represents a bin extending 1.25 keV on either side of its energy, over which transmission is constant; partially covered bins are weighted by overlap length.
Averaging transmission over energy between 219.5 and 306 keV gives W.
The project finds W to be 65.8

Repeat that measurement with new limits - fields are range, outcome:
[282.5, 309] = 62.2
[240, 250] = 91.4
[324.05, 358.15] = 55.1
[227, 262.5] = 75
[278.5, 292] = 62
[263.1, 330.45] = 50.7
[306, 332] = 37.9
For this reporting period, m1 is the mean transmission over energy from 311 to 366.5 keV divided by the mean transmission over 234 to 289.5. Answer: 0.8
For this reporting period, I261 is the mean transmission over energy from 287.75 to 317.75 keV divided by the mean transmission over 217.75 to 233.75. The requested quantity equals 0.79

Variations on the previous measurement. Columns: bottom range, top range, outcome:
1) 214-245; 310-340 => 0.53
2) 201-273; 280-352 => 0.79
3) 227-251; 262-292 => 0.64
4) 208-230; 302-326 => 0.61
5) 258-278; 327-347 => 1.13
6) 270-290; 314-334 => 0.60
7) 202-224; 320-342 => 0.70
